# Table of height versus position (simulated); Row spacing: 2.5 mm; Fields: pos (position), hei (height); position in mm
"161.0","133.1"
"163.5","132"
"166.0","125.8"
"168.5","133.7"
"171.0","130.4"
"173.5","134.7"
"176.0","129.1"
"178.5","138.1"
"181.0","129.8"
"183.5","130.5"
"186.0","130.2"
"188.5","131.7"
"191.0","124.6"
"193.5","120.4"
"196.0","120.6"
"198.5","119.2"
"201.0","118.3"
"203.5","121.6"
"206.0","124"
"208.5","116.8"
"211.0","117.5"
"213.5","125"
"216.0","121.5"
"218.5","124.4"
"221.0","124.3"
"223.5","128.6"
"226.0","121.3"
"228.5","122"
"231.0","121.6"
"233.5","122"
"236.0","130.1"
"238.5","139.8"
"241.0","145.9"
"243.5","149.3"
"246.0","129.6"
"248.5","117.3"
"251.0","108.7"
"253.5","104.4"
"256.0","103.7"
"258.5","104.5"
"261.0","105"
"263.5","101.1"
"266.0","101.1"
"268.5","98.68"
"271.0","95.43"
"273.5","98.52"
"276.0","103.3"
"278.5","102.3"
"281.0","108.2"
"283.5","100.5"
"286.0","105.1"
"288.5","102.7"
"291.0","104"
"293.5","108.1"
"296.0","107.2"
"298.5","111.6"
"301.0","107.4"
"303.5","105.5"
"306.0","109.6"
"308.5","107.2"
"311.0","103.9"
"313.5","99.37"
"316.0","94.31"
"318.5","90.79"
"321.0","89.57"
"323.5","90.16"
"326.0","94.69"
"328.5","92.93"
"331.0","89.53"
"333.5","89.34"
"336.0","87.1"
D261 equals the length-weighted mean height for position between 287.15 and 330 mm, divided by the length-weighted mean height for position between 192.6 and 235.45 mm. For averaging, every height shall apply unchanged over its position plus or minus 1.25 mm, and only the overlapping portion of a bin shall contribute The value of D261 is 0.8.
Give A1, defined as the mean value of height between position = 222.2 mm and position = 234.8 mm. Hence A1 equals 123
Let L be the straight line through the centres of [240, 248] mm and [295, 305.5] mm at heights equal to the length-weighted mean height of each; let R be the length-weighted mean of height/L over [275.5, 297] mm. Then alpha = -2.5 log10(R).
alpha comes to 0.11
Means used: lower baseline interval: 139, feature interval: 105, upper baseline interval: 108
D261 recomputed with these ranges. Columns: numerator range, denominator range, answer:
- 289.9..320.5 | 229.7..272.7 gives 0.89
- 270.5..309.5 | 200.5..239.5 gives 0.85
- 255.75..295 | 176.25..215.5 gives 0.82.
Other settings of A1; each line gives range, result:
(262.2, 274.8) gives 99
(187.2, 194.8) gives 126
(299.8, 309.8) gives 107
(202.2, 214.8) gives 121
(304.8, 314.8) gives 105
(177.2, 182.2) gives 134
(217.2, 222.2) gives 124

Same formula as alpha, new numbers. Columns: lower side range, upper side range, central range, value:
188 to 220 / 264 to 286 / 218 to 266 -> -0.09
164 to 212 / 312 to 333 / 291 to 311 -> -0.10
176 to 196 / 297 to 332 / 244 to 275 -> 0.05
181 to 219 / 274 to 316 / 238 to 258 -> -0.09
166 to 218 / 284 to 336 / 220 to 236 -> -0.05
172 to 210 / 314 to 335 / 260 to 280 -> 0.05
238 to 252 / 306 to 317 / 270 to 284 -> 0.16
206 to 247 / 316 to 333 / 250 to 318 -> 0.02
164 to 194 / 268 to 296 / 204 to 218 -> 0.00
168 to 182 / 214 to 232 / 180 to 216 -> 0.04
